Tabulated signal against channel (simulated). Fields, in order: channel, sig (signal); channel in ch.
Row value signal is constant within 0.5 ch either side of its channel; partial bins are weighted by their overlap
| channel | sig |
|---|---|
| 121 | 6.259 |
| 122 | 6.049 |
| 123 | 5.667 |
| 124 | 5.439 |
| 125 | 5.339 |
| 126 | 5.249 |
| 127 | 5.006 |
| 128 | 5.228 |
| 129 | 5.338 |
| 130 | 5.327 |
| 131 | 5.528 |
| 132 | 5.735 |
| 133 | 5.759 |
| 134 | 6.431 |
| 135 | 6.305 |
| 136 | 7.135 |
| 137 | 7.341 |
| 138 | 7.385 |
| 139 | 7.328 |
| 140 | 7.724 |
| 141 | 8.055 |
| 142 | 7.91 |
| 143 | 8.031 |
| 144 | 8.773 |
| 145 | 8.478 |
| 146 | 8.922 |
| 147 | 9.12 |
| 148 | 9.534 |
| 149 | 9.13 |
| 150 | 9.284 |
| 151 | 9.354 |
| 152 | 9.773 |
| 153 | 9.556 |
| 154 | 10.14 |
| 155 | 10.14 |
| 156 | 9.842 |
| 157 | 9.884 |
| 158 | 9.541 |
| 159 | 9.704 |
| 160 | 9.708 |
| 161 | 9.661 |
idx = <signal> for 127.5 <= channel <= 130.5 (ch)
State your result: 5.3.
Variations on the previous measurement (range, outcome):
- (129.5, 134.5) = 5.76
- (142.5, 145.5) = 8.43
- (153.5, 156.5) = 10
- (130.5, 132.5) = 5.63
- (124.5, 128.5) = 5.21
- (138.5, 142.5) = 7.75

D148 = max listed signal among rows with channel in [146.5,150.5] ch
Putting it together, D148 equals 9.534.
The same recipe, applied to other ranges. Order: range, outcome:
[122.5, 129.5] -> 5.667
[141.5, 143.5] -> 8.031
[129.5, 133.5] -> 5.759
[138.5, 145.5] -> 8.773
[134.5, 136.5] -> 7.135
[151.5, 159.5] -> 10.14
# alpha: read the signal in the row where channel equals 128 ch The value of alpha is 5.228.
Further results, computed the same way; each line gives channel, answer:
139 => 7.328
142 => 7.91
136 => 7.135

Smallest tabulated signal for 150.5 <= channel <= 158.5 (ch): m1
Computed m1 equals 9.354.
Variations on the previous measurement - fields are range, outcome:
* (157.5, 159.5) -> 9.541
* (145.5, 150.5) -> 8.922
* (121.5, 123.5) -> 5.667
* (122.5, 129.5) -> 5.006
